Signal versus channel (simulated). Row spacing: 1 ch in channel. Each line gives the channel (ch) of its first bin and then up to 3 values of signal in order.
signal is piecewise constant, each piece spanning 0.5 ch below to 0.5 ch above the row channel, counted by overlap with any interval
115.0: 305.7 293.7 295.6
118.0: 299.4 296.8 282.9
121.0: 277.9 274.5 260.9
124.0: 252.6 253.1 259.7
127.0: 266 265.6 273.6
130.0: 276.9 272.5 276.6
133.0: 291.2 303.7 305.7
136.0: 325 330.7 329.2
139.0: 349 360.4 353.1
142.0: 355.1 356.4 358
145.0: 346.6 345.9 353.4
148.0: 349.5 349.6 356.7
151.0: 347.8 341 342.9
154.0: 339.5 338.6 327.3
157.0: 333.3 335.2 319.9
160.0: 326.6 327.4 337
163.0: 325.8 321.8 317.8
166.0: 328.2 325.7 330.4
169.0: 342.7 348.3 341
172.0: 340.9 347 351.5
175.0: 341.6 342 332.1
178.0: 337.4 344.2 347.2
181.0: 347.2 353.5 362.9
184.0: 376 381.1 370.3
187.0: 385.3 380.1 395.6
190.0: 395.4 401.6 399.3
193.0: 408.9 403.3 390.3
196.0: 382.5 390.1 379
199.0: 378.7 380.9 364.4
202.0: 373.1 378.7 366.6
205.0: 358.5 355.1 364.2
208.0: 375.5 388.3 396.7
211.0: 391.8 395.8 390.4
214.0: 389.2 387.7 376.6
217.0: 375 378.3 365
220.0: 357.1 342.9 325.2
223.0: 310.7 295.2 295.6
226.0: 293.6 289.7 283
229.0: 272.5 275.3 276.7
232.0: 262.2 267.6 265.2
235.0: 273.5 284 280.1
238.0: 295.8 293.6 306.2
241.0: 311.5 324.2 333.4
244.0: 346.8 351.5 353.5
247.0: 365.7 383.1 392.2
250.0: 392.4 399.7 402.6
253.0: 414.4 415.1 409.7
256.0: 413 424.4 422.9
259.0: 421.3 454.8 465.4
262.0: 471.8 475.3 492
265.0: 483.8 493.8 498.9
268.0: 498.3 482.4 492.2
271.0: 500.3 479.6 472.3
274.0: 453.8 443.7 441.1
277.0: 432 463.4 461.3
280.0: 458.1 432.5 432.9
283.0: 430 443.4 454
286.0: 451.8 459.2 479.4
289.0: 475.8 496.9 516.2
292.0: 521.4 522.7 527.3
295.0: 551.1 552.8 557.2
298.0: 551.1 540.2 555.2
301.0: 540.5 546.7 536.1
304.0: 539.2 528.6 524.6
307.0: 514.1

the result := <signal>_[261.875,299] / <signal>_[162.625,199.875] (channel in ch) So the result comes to 1.34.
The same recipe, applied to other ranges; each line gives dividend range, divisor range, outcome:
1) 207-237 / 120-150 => 1.07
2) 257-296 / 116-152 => 1.52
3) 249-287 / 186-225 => 1.20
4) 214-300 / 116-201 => 1.21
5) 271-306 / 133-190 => 1.43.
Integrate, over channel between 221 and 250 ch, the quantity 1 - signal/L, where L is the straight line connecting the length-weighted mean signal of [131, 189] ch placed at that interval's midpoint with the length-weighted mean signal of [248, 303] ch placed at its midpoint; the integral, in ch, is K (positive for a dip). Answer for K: 8.0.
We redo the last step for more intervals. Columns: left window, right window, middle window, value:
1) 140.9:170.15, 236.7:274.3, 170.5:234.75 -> 3.2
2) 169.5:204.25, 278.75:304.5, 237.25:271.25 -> 3.5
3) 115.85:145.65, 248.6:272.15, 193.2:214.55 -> 0.2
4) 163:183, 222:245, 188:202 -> -2.9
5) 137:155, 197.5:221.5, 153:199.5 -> 0.8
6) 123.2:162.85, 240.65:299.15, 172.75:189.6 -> 0.1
